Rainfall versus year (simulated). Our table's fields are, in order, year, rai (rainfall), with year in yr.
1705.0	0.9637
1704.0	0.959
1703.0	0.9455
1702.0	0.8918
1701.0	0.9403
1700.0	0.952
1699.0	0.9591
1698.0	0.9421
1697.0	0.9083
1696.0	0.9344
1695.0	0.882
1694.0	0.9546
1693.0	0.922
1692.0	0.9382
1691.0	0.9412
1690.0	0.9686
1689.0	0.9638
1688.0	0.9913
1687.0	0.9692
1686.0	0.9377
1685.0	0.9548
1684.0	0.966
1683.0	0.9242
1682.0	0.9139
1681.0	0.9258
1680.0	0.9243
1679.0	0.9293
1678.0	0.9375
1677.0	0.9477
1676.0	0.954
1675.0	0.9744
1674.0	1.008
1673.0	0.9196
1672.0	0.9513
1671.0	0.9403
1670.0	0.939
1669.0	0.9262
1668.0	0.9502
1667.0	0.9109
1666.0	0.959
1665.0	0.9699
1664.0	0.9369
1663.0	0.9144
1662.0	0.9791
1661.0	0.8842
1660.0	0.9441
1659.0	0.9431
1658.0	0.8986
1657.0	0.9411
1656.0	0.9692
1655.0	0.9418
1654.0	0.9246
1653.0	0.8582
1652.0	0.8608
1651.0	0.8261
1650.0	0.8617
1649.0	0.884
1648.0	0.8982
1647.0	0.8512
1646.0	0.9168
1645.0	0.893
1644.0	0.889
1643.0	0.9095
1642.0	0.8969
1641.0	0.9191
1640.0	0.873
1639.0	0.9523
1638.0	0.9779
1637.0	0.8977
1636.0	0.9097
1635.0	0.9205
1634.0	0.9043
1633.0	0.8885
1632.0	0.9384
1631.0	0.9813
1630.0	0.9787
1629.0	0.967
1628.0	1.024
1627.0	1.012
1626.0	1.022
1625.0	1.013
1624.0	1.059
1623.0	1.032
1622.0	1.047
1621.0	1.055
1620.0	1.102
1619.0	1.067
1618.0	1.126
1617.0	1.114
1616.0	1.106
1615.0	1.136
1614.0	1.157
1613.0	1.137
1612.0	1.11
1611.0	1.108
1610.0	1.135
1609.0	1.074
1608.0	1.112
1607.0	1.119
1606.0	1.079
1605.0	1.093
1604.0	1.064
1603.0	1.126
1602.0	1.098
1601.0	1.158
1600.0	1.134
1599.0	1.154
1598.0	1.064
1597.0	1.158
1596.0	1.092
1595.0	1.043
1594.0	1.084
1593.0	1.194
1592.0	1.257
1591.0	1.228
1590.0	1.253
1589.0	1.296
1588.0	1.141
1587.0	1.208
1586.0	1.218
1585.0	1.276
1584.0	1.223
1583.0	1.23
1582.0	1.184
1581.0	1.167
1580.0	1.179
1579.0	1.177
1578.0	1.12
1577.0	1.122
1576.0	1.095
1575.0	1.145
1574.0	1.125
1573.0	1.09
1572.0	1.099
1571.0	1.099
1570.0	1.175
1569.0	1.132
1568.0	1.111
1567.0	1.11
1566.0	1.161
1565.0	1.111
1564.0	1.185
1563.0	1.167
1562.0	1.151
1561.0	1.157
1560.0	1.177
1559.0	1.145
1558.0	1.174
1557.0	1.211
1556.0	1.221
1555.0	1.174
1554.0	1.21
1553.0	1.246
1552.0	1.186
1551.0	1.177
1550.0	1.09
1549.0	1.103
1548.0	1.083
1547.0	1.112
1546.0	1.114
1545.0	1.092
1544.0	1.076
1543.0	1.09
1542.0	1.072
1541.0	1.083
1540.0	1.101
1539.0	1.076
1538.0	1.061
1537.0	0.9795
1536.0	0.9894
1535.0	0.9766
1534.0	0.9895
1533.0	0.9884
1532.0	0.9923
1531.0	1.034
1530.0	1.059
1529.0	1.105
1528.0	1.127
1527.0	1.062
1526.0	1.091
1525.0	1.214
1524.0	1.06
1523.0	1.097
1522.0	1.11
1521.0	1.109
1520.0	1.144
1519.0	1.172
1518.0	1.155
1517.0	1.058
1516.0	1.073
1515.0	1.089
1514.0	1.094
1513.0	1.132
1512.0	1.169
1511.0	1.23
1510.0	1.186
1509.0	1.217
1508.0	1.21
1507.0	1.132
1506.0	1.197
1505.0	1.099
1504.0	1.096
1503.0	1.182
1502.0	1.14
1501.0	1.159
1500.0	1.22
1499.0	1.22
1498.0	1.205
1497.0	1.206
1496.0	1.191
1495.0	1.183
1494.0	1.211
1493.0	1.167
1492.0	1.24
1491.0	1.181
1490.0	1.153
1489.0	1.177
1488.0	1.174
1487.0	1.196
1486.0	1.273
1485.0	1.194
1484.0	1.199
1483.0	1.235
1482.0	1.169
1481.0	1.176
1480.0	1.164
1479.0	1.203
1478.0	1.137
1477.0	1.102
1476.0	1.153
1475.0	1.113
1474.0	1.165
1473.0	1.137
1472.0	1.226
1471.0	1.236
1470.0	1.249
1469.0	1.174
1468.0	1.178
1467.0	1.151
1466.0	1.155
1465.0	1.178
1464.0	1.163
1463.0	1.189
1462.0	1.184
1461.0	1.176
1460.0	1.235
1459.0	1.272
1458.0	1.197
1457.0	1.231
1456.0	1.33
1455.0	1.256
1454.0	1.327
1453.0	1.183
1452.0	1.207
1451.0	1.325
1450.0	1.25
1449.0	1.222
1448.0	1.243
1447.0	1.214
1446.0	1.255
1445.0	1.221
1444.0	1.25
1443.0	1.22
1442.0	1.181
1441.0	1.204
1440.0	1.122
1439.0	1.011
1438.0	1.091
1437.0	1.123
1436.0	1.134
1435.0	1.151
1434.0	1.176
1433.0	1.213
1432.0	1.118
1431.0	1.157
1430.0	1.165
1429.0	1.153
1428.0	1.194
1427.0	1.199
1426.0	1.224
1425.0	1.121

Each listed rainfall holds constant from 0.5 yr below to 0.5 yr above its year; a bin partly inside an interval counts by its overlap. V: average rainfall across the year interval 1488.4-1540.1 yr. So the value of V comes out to 1.13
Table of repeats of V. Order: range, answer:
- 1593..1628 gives 1.09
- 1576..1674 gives 1.03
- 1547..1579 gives 1.15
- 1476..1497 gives 1.19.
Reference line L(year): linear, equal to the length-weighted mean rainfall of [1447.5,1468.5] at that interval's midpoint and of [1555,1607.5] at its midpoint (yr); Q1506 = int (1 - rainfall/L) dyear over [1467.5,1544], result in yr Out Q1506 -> 3.6 yr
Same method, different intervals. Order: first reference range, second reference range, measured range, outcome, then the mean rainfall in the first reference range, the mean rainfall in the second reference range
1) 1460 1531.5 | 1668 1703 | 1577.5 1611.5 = -3.47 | 1.16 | 0.942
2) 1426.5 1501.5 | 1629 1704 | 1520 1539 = 0.80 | 1.19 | 0.929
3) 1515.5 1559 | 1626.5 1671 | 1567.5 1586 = -2.08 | 1.1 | 0.923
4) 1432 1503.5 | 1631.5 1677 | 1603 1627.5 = -2.75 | 1.19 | 0.92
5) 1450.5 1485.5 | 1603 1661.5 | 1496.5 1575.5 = -1.00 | 1.2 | 0.987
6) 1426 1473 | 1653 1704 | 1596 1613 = -1.47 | 1.2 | 0.94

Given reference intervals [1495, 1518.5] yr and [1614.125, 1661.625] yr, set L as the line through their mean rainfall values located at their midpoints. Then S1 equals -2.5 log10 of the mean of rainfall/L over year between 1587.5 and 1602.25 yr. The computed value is -0.13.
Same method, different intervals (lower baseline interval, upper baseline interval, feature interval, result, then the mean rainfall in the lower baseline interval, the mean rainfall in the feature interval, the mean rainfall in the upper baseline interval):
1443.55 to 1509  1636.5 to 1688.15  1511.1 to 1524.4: 0.02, 1.2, 1.12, 0.926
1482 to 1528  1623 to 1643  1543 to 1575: -0.07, 1.16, 1.14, 0.955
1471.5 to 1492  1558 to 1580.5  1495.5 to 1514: -0.01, 1.18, 1.18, 1.14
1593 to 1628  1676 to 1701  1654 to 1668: 0.06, 1.09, 0.938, 0.941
